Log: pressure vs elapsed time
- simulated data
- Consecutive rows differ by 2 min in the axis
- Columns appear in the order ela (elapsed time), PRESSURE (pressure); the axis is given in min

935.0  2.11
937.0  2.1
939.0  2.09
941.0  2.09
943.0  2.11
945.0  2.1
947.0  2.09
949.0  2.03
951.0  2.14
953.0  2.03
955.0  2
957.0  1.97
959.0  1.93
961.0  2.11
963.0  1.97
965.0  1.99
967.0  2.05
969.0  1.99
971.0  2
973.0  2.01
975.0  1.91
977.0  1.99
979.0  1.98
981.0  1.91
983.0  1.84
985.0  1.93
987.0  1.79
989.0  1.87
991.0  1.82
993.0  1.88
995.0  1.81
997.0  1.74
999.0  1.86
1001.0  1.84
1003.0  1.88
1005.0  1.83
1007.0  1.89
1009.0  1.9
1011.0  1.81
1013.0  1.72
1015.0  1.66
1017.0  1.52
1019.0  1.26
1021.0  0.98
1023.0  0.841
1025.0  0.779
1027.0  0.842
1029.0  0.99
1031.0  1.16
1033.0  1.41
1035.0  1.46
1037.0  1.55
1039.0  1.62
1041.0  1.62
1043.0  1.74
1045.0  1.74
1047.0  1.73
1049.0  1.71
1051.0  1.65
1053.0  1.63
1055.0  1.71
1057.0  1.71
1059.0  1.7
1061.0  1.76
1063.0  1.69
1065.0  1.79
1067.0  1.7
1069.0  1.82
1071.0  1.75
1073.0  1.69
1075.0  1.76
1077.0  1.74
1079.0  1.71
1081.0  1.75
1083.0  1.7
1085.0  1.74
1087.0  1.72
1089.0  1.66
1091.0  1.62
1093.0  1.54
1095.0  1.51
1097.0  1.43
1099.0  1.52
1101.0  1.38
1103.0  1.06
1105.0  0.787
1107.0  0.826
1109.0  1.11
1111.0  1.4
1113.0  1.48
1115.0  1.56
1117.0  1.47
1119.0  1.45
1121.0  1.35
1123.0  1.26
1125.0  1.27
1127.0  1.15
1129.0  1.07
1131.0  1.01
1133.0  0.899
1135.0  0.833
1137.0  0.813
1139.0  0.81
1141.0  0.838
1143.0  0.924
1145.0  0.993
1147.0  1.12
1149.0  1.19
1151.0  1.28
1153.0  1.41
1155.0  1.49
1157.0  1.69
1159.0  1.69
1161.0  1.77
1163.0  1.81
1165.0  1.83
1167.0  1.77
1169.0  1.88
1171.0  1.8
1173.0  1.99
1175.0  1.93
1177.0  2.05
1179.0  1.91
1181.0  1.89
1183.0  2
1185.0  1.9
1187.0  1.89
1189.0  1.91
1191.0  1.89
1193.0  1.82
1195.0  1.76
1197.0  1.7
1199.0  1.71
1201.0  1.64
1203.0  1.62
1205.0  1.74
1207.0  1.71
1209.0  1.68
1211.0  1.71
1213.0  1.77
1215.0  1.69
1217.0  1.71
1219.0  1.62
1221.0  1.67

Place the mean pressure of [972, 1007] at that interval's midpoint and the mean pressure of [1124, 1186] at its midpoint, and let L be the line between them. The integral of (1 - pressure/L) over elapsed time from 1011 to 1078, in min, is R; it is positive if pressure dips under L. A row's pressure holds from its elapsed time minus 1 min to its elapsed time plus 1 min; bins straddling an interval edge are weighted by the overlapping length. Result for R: 7.6 min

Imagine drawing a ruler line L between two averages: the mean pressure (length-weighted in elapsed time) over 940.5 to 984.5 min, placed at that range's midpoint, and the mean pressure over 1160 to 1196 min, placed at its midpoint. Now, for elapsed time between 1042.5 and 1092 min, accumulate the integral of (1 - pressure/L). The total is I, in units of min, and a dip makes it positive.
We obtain 5.8 min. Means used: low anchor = 2.01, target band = 1.72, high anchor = 1.88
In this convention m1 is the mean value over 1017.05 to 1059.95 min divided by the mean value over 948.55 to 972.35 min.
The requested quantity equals 0.71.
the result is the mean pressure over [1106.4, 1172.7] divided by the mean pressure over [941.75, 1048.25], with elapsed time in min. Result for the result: 0.76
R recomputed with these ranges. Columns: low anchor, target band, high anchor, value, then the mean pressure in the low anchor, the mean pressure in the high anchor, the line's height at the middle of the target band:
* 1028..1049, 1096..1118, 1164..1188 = 5.57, 1.51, 1.9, 1.71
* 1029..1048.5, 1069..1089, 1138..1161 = -4.22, 1.53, 1.25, 1.43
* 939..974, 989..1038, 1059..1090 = 9.57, 2.04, 1.73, 1.89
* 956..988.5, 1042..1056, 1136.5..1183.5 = 0.68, 1.96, 1.54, 1.79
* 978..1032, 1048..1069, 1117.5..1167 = -3.43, 1.6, 1.26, 1.47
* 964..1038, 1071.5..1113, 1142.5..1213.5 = 4.83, 1.67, 1.7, 1.68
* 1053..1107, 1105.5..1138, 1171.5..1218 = 9.62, 1.6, 1.81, 1.68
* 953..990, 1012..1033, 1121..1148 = 6.07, 1.96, 1.01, 1.66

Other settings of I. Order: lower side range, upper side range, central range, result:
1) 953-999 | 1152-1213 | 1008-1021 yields 2.1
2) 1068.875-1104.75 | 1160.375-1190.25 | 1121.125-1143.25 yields 9.4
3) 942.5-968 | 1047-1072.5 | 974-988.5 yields 0.4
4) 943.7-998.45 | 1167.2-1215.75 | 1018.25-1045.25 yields 9.1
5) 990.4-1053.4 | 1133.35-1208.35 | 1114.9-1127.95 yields 1.9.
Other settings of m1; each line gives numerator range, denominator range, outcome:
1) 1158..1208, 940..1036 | 1.03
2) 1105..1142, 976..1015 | 0.61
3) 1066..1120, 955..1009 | 0.79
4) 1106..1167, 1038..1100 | 0.75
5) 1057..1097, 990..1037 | 1.12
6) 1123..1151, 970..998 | 0.54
